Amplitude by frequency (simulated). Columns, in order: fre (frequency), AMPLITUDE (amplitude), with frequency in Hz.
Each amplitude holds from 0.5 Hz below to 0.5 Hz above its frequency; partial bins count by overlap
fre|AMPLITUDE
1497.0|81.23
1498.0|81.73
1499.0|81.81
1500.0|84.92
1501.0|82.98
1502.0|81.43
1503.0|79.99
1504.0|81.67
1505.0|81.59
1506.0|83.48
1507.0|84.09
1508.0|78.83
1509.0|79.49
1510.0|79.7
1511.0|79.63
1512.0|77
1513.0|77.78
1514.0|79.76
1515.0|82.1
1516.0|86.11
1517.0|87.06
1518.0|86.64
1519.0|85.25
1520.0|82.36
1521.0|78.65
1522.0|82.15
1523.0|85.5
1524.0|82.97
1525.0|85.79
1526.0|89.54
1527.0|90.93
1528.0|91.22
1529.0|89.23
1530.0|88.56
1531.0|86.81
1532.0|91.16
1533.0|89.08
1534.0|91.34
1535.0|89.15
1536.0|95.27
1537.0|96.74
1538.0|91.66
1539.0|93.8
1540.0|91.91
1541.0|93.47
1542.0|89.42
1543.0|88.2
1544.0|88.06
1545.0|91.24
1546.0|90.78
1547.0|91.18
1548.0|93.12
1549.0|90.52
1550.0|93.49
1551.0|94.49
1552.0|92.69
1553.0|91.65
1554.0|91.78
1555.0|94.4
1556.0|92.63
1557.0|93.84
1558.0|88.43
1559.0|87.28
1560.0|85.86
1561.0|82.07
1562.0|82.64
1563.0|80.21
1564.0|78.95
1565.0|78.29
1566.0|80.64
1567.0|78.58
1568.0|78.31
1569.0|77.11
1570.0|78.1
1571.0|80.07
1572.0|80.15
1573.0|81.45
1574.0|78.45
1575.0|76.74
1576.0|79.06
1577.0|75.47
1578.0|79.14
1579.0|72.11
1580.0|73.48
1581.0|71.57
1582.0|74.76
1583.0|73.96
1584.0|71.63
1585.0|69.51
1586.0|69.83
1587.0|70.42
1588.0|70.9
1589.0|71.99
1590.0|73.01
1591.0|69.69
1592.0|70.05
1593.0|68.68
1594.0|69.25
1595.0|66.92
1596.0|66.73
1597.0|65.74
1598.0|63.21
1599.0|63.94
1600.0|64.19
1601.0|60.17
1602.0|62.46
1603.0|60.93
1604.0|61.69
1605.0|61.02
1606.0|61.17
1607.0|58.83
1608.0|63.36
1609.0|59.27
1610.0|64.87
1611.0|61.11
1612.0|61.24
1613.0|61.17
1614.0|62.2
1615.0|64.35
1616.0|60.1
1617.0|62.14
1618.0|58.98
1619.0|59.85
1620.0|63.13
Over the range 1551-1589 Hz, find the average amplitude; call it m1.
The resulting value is 80.1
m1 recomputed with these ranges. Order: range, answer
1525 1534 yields 89.5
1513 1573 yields 87.1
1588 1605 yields 66.2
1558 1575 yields 80.6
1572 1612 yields 68.7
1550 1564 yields 88.9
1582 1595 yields 70.8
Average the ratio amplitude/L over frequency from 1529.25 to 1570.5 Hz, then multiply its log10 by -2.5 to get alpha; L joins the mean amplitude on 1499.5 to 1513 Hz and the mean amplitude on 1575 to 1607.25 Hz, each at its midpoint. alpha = -0.18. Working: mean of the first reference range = 81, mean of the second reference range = 68.7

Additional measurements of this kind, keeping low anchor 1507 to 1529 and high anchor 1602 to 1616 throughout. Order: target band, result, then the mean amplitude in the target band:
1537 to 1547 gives -0.17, 91.2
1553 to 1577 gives -0.15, 82.9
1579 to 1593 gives -0.07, 71.5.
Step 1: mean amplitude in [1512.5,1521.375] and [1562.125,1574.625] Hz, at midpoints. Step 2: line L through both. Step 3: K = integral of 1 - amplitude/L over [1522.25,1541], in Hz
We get -1.9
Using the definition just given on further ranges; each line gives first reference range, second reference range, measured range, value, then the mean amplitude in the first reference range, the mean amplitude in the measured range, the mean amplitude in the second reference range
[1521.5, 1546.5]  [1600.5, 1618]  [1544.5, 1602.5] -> -2.5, 89.8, 78.3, 61.5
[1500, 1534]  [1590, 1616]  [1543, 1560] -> -3.5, 84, 91.3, 63.8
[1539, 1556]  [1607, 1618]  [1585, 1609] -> 1.1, 91.7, 65.8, 61.7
